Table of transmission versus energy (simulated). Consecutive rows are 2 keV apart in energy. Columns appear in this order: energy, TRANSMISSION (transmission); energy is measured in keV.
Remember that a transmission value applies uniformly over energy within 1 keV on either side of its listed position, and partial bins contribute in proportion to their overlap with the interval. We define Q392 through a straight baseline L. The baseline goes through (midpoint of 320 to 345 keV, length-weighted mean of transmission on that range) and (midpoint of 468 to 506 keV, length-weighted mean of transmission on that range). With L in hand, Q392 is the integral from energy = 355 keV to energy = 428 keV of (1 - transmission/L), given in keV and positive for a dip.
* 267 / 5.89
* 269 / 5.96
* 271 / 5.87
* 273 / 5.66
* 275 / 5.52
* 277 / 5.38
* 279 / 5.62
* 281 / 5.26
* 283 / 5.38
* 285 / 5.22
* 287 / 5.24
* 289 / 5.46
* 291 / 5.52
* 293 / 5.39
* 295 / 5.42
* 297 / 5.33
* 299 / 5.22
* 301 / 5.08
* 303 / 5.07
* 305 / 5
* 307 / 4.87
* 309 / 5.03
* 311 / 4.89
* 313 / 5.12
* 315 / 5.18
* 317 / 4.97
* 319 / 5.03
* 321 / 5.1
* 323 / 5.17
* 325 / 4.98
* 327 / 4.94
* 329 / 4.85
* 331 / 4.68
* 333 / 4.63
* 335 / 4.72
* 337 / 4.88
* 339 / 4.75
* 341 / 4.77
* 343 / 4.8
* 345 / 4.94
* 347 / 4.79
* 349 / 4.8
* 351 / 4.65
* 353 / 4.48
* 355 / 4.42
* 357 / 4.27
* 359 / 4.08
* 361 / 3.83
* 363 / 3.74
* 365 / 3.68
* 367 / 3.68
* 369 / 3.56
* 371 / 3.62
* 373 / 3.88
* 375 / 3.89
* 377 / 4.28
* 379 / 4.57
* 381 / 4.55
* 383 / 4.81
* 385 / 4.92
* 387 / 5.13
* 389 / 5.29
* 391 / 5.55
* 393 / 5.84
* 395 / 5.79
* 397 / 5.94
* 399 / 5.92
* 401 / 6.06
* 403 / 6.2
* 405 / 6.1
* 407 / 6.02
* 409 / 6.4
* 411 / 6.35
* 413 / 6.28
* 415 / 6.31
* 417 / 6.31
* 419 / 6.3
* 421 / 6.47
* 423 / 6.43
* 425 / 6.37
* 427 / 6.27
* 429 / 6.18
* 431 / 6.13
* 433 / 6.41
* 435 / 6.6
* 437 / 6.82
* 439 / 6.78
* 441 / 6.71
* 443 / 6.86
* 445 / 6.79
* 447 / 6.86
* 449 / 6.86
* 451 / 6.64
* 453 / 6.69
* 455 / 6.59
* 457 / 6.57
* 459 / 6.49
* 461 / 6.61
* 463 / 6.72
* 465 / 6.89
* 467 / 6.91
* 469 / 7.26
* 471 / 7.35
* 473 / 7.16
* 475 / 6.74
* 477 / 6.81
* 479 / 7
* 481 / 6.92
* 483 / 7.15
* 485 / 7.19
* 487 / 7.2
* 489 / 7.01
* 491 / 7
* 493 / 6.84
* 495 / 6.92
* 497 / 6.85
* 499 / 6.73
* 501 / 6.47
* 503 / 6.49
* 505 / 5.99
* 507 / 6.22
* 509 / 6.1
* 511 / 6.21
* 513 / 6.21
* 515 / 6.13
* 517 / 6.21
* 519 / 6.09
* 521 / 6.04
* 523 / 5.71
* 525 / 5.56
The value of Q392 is 5.7 keV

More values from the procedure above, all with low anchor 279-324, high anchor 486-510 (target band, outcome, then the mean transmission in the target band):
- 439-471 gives -2.28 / 6.78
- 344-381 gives 9.53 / 4.19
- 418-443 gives -1.31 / 6.47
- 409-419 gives -0.49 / 6.32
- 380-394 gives 1.61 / 5.16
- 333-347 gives 1.74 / 4.8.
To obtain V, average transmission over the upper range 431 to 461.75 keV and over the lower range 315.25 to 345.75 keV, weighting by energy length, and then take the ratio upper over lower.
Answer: 1.36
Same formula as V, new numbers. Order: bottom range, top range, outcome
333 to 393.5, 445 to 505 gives 1.52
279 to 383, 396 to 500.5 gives 1.40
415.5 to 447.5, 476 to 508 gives 1.04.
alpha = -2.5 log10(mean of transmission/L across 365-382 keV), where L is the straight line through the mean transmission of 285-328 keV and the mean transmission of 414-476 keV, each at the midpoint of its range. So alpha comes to 0.42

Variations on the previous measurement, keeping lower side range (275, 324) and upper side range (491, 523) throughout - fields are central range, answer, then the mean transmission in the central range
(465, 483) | -0.14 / 7.02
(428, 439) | -0.09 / 6.46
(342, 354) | 0.16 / 4.74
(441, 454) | -0.13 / 6.78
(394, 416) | -0.06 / 6.12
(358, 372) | 0.43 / 3.74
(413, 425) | -0.09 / 6.36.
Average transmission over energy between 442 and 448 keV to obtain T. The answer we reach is 6.84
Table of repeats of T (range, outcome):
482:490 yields 7.14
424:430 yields 6.27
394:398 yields 5.87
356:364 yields 3.98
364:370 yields 3.64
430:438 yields 6.49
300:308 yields 5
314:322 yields 5.07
